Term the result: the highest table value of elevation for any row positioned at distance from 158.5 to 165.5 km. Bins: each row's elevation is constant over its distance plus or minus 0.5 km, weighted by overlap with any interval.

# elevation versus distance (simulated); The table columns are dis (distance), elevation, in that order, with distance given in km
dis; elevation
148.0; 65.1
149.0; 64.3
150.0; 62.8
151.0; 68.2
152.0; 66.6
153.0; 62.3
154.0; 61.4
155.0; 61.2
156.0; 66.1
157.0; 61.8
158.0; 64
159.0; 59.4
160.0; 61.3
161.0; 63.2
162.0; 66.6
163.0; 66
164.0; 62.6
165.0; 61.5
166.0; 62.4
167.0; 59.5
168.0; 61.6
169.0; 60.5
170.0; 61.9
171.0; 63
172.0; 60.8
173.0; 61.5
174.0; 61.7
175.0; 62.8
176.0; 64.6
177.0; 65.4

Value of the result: 66.6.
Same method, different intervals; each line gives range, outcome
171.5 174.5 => 61.7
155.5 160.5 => 66.1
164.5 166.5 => 62.4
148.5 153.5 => 68.2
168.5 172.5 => 63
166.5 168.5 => 61.6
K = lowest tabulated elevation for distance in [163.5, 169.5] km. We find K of 59.5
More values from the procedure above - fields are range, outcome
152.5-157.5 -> 61.2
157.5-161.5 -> 59.4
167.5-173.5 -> 60.5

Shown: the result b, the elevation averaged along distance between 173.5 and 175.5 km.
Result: 62.2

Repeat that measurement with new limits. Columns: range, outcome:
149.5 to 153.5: 65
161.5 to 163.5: 66.3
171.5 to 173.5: 61.1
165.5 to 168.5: 61.2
